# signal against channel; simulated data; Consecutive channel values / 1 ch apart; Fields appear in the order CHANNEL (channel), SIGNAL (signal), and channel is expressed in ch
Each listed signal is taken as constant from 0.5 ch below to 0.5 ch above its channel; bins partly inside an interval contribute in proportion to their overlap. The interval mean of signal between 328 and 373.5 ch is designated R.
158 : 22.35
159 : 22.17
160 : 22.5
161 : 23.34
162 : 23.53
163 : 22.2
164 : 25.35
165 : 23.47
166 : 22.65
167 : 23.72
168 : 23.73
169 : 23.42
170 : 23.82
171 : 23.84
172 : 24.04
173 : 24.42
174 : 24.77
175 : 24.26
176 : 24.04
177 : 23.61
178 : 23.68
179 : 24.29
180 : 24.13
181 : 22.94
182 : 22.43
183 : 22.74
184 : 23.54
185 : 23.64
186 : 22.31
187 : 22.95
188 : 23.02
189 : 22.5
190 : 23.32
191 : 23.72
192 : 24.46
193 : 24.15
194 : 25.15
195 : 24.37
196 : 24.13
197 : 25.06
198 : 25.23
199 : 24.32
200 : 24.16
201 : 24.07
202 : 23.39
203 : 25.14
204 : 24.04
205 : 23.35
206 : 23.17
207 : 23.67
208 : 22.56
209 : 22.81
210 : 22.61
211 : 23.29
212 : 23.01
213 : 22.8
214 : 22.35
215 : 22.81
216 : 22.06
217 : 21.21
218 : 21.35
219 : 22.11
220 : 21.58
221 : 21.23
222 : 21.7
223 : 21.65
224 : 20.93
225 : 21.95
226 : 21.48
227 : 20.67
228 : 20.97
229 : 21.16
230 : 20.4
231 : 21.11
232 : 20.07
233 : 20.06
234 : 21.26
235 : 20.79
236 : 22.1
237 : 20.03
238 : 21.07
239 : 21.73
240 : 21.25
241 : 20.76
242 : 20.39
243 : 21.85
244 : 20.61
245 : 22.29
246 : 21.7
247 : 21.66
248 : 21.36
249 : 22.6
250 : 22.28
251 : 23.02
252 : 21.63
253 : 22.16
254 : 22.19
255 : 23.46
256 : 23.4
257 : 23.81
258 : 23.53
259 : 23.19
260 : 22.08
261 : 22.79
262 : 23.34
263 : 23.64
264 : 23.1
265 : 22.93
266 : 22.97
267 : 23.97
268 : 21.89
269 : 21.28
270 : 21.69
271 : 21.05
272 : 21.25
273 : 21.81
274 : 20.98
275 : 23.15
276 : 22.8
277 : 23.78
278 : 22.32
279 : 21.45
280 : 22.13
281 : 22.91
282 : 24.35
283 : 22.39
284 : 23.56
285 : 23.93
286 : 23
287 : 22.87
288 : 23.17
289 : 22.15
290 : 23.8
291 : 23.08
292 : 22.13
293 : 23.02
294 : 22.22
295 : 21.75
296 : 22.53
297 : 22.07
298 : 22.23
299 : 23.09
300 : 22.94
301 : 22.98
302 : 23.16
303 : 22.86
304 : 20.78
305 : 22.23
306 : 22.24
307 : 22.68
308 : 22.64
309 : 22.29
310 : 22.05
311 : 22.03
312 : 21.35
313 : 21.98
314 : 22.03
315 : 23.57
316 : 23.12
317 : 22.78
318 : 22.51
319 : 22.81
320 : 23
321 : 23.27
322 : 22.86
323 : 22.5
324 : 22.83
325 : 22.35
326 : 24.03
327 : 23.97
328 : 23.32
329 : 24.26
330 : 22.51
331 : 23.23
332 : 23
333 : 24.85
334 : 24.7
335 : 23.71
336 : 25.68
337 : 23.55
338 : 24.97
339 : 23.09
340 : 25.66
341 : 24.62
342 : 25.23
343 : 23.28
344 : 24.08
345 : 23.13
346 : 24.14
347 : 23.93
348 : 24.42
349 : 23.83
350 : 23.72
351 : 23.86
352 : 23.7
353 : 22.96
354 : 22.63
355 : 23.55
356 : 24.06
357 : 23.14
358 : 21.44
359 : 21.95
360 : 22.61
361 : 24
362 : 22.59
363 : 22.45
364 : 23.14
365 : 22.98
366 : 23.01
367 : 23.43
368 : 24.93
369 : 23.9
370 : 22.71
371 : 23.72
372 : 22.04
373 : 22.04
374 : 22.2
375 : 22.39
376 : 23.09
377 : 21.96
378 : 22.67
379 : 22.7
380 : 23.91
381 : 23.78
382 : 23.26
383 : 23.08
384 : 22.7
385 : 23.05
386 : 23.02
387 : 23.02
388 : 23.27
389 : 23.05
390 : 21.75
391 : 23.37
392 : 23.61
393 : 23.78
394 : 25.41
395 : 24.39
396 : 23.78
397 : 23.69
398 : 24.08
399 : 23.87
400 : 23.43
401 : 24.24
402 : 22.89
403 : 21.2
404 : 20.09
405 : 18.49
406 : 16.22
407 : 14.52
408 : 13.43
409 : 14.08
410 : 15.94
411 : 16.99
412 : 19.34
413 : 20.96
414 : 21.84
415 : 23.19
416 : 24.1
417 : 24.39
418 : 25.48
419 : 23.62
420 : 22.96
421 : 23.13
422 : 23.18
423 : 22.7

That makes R 23.6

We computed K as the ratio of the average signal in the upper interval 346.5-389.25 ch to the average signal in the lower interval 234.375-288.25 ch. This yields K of 1.0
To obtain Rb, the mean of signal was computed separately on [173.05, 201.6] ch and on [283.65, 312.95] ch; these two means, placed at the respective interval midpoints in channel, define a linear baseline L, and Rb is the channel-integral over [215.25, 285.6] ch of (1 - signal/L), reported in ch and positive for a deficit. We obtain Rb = 3.4 ch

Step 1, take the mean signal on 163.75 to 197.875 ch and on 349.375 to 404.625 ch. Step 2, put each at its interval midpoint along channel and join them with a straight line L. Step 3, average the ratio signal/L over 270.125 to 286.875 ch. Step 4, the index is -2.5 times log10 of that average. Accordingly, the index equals 0.04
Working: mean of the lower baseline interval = 23.8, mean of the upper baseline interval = 23.1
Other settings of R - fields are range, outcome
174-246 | 22.6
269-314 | 22.5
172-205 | 23.9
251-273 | 22.6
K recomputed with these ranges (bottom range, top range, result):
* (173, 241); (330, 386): 1.03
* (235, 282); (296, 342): 1.04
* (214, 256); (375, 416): 1.01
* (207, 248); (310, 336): 1.07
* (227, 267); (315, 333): 1.06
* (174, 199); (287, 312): 0.95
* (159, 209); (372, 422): 0.93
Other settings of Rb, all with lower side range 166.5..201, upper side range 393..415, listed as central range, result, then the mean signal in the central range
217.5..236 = 1.6 ch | 21.2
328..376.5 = -4.9 ch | 23.5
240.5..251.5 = 0.6 ch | 21.7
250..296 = -0.4 ch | 22.7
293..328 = -1.0 ch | 22.6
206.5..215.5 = 0.2 ch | 22.9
